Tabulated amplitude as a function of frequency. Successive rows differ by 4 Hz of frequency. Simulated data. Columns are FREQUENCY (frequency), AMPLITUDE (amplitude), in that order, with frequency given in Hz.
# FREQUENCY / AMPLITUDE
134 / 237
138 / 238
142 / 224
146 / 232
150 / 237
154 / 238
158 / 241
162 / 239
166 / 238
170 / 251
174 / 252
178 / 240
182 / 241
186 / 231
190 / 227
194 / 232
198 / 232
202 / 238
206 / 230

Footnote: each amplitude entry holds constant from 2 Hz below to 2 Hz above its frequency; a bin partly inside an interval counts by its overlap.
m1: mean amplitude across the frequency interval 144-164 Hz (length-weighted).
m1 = 237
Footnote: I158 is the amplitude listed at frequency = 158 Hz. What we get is 241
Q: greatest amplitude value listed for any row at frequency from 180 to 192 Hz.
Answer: 241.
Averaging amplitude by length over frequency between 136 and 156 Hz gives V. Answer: 234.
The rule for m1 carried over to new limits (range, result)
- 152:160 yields 240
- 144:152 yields 234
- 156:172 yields 242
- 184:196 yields 230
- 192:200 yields 232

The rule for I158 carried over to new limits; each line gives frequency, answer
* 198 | 232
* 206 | 230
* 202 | 238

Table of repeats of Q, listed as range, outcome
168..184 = 252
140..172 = 251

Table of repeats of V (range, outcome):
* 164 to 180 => 245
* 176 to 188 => 237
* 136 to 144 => 231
